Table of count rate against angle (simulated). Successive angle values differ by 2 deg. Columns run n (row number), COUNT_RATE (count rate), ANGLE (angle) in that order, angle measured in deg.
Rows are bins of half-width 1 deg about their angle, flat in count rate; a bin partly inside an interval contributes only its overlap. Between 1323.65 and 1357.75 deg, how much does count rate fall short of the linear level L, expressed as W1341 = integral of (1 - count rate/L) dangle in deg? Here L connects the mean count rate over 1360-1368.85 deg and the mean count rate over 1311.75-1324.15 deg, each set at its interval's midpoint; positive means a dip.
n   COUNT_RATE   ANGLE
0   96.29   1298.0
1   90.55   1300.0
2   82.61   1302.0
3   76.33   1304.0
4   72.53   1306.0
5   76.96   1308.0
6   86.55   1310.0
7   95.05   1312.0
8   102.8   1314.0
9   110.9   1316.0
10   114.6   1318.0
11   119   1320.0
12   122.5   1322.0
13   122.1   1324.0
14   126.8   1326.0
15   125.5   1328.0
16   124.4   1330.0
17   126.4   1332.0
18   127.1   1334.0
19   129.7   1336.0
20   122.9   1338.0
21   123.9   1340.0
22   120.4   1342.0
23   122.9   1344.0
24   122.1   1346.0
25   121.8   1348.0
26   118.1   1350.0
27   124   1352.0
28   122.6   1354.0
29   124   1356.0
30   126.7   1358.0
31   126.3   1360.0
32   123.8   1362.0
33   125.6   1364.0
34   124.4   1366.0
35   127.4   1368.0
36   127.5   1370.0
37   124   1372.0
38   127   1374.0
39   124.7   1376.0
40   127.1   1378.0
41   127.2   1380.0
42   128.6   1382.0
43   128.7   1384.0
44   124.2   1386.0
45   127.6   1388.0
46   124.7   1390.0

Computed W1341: -1.4 deg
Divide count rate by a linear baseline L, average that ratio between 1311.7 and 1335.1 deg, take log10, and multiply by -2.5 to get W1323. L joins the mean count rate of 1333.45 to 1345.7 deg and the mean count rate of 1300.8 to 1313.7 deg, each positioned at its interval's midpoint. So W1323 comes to -0.15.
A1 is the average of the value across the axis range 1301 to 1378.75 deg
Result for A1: 117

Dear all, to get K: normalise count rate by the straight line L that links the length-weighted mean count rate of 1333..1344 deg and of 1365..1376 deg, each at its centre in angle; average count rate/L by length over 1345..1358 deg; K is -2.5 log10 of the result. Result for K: 0.02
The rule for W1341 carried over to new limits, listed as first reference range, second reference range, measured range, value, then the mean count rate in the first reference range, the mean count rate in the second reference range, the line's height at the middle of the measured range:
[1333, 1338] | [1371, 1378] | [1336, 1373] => 0.7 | 127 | 126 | 126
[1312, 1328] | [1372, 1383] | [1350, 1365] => -0.2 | 116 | 127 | 123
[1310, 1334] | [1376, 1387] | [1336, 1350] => -0.3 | 116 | 127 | 120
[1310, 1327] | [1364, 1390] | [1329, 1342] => -1.0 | 113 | 126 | 117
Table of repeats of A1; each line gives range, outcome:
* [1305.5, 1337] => 112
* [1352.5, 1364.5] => 125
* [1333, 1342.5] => 125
